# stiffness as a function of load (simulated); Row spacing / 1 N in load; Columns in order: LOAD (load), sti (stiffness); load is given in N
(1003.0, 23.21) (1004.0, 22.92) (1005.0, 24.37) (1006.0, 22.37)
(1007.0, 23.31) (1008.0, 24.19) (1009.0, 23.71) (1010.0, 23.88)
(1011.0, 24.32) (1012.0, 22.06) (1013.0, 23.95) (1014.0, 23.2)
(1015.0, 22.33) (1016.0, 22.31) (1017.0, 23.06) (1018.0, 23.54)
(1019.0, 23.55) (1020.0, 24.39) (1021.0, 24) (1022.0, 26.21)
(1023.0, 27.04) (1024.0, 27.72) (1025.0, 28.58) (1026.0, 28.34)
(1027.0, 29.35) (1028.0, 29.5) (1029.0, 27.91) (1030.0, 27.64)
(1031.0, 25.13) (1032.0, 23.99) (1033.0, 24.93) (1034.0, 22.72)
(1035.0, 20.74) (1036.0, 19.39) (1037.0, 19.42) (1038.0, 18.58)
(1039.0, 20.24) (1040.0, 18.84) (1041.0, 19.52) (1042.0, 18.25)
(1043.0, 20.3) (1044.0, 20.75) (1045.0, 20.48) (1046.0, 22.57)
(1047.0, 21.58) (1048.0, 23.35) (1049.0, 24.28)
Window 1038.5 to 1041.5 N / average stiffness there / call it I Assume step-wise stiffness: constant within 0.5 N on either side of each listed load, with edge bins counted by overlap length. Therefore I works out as 19.5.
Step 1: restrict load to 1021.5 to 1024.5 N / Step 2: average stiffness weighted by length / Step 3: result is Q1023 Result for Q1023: 27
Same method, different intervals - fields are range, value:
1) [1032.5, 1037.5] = 21.4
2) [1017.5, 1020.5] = 23.8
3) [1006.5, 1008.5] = 23.8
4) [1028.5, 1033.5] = 25.9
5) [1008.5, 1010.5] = 23.8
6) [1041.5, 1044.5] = 19.8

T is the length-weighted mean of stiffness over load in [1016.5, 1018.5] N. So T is 23.3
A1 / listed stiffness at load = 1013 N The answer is 23.95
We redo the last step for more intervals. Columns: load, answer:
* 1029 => 27.91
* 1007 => 23.31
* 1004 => 22.92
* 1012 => 22.06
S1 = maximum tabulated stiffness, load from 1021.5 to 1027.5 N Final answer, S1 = 29.35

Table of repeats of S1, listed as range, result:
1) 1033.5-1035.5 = 22.72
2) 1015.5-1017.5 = 23.06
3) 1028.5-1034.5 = 27.91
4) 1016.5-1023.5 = 27.04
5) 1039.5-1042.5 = 19.52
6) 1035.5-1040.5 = 20.24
